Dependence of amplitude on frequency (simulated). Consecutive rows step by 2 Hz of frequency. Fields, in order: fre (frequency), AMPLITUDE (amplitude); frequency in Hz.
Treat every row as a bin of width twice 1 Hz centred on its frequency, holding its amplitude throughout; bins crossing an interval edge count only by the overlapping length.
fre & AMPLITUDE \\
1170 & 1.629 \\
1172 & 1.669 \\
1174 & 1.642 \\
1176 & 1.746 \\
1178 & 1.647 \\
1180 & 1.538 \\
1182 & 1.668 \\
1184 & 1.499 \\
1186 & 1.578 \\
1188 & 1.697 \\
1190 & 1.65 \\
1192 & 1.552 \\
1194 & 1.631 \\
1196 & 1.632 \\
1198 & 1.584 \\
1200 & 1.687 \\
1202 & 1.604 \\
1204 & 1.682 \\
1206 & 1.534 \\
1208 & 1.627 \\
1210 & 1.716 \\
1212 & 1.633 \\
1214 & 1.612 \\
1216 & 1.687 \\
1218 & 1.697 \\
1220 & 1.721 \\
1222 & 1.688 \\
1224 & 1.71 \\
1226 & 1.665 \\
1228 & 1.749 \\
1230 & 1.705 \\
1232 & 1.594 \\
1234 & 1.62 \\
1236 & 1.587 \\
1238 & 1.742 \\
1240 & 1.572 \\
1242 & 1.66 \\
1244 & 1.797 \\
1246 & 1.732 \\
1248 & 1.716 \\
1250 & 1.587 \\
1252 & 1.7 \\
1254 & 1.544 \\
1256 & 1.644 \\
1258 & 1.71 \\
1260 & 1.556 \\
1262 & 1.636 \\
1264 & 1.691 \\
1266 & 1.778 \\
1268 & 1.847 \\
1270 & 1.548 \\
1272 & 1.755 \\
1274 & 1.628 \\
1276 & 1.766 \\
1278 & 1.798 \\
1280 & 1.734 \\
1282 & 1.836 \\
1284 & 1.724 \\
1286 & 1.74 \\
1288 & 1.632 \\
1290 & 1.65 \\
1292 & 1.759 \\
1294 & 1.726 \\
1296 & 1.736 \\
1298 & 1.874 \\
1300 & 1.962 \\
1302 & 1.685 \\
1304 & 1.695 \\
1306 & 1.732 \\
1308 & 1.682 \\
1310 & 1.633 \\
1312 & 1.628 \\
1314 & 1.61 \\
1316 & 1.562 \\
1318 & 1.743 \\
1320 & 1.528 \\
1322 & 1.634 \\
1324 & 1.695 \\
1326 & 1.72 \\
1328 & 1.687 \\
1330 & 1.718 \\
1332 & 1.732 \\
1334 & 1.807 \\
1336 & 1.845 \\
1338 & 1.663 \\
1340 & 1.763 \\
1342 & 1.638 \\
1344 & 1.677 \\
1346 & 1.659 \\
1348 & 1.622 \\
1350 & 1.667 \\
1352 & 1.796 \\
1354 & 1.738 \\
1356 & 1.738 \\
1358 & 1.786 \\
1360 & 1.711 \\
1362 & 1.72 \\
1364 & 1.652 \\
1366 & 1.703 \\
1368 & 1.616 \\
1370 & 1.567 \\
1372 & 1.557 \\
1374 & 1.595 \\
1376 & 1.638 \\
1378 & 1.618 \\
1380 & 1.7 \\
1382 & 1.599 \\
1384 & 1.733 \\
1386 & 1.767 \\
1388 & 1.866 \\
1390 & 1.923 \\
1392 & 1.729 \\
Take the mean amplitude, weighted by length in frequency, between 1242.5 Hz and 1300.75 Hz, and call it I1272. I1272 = 1.72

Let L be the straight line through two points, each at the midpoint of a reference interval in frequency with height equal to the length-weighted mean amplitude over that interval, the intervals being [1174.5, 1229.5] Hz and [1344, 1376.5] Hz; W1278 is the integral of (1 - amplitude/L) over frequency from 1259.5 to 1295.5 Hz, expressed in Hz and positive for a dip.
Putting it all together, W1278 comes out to -1.2 Hz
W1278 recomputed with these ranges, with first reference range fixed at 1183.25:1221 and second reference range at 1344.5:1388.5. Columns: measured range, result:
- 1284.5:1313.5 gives -1.0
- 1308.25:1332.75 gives 0.2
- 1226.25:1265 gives -0.3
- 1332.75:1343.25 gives -0.4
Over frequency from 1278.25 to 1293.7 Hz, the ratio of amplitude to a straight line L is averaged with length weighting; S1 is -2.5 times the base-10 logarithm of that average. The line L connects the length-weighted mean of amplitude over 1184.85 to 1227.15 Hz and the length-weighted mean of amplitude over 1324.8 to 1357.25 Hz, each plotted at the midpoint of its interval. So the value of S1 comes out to -0.03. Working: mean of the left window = 1.65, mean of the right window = 1.72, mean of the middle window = 1.73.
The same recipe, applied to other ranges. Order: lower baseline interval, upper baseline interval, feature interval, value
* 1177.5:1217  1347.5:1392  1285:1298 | -0.036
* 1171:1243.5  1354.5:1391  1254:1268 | -0.007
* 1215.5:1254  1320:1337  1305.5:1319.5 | 0.040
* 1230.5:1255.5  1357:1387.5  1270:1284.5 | -0.050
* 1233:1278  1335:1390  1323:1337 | -0.035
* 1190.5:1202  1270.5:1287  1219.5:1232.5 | -0.020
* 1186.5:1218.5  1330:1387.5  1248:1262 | 0.016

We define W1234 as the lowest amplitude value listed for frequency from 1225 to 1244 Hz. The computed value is 1.572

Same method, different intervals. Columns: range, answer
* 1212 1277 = 1.544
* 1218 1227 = 1.665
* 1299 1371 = 1.528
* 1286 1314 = 1.61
